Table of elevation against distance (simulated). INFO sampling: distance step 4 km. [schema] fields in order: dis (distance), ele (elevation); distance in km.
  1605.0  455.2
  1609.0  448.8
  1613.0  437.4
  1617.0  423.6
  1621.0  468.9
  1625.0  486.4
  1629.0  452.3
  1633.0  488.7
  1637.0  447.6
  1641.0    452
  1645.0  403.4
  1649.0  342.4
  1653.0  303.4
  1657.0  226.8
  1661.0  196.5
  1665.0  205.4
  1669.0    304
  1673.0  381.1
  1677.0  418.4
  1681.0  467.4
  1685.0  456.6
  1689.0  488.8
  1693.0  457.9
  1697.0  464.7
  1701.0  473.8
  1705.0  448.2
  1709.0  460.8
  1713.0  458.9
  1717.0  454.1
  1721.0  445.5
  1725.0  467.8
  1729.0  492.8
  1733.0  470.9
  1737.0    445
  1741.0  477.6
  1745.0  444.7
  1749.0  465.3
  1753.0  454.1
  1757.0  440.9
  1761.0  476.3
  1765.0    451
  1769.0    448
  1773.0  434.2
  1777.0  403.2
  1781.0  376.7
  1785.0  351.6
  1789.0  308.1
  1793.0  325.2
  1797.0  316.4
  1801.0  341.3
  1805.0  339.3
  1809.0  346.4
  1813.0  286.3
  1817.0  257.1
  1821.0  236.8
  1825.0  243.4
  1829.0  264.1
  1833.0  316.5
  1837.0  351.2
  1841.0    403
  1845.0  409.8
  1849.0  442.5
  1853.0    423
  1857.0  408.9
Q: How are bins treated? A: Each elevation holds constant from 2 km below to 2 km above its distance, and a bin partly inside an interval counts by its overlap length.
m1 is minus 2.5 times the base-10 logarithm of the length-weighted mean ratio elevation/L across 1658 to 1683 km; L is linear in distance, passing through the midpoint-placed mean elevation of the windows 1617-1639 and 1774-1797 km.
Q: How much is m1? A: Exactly 0.313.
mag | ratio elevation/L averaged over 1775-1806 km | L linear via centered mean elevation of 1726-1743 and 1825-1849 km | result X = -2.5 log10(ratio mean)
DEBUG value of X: 0.17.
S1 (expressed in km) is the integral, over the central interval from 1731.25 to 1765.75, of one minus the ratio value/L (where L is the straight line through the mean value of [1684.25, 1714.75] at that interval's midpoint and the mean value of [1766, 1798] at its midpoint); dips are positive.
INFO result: -4.0 km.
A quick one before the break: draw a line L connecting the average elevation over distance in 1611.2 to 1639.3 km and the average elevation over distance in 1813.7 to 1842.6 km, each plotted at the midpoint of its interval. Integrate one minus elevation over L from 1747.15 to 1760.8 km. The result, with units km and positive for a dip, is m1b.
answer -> -4.0 km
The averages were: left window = 458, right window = 294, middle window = 456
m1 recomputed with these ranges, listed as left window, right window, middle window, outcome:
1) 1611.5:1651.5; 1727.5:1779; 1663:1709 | 0.07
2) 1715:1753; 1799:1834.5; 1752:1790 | -0.08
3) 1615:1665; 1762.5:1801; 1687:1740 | -0.21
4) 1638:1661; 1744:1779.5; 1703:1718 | -0.15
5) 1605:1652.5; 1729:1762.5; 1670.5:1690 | 0.03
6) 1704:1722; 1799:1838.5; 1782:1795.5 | 0.03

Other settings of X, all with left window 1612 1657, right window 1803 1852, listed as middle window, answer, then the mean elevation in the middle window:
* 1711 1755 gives -0.24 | 462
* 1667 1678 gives 0.11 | 363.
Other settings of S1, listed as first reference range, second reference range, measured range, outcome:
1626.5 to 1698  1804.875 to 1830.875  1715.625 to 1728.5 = -4.33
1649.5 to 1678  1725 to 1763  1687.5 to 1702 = -4.66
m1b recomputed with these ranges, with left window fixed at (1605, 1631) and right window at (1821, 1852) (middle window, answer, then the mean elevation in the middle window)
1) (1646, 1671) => 9.5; 269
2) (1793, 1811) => 1.3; 335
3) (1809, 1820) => 2.2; 282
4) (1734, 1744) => -1.8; 461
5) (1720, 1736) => -2.9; 469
